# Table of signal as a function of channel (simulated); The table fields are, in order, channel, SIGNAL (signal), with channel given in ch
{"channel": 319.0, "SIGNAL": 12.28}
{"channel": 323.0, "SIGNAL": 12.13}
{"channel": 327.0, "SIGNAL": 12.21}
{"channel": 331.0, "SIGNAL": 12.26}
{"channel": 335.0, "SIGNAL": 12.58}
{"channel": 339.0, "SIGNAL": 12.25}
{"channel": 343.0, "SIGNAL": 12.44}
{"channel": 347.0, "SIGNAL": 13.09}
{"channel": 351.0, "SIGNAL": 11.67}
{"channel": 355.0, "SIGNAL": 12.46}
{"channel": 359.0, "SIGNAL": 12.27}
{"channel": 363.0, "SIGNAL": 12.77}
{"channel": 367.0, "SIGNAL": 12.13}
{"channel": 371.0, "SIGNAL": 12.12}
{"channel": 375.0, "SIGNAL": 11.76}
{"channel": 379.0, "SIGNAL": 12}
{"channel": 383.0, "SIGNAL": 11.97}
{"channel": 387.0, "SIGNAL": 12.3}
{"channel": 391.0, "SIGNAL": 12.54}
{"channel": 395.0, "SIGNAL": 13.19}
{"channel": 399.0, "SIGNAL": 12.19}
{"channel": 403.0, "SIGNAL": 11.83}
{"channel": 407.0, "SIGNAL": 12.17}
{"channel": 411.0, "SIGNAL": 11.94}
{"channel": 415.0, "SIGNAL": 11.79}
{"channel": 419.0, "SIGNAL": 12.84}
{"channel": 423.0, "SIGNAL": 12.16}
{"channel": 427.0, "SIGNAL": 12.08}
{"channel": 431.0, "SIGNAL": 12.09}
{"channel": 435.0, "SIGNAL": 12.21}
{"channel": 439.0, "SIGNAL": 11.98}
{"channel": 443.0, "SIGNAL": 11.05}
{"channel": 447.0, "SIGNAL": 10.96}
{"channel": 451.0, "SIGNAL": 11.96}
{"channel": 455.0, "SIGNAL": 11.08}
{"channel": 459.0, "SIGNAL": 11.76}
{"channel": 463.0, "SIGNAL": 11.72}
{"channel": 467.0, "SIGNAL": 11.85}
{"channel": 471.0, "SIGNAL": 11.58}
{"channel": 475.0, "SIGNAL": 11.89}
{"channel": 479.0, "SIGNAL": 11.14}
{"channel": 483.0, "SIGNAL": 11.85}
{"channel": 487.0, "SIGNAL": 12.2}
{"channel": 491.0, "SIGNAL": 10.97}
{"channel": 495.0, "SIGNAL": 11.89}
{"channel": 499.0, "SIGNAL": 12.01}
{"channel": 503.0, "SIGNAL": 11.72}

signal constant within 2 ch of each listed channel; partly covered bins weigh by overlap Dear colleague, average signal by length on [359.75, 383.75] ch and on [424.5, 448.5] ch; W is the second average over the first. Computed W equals 0.97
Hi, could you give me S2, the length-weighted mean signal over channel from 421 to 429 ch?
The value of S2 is 12.1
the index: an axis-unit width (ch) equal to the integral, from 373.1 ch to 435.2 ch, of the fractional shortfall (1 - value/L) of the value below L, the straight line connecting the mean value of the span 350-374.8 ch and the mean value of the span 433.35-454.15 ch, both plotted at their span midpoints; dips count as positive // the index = -1.5 ch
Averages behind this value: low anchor 12.2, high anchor 11.6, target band 12.2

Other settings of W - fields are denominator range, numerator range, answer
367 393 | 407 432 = 1.00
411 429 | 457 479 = 0.96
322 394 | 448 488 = 0.95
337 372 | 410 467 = 0.96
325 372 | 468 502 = 0.95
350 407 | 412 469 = 0.97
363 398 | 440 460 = 0.93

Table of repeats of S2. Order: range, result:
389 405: 12.4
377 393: 12.2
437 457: 11.4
